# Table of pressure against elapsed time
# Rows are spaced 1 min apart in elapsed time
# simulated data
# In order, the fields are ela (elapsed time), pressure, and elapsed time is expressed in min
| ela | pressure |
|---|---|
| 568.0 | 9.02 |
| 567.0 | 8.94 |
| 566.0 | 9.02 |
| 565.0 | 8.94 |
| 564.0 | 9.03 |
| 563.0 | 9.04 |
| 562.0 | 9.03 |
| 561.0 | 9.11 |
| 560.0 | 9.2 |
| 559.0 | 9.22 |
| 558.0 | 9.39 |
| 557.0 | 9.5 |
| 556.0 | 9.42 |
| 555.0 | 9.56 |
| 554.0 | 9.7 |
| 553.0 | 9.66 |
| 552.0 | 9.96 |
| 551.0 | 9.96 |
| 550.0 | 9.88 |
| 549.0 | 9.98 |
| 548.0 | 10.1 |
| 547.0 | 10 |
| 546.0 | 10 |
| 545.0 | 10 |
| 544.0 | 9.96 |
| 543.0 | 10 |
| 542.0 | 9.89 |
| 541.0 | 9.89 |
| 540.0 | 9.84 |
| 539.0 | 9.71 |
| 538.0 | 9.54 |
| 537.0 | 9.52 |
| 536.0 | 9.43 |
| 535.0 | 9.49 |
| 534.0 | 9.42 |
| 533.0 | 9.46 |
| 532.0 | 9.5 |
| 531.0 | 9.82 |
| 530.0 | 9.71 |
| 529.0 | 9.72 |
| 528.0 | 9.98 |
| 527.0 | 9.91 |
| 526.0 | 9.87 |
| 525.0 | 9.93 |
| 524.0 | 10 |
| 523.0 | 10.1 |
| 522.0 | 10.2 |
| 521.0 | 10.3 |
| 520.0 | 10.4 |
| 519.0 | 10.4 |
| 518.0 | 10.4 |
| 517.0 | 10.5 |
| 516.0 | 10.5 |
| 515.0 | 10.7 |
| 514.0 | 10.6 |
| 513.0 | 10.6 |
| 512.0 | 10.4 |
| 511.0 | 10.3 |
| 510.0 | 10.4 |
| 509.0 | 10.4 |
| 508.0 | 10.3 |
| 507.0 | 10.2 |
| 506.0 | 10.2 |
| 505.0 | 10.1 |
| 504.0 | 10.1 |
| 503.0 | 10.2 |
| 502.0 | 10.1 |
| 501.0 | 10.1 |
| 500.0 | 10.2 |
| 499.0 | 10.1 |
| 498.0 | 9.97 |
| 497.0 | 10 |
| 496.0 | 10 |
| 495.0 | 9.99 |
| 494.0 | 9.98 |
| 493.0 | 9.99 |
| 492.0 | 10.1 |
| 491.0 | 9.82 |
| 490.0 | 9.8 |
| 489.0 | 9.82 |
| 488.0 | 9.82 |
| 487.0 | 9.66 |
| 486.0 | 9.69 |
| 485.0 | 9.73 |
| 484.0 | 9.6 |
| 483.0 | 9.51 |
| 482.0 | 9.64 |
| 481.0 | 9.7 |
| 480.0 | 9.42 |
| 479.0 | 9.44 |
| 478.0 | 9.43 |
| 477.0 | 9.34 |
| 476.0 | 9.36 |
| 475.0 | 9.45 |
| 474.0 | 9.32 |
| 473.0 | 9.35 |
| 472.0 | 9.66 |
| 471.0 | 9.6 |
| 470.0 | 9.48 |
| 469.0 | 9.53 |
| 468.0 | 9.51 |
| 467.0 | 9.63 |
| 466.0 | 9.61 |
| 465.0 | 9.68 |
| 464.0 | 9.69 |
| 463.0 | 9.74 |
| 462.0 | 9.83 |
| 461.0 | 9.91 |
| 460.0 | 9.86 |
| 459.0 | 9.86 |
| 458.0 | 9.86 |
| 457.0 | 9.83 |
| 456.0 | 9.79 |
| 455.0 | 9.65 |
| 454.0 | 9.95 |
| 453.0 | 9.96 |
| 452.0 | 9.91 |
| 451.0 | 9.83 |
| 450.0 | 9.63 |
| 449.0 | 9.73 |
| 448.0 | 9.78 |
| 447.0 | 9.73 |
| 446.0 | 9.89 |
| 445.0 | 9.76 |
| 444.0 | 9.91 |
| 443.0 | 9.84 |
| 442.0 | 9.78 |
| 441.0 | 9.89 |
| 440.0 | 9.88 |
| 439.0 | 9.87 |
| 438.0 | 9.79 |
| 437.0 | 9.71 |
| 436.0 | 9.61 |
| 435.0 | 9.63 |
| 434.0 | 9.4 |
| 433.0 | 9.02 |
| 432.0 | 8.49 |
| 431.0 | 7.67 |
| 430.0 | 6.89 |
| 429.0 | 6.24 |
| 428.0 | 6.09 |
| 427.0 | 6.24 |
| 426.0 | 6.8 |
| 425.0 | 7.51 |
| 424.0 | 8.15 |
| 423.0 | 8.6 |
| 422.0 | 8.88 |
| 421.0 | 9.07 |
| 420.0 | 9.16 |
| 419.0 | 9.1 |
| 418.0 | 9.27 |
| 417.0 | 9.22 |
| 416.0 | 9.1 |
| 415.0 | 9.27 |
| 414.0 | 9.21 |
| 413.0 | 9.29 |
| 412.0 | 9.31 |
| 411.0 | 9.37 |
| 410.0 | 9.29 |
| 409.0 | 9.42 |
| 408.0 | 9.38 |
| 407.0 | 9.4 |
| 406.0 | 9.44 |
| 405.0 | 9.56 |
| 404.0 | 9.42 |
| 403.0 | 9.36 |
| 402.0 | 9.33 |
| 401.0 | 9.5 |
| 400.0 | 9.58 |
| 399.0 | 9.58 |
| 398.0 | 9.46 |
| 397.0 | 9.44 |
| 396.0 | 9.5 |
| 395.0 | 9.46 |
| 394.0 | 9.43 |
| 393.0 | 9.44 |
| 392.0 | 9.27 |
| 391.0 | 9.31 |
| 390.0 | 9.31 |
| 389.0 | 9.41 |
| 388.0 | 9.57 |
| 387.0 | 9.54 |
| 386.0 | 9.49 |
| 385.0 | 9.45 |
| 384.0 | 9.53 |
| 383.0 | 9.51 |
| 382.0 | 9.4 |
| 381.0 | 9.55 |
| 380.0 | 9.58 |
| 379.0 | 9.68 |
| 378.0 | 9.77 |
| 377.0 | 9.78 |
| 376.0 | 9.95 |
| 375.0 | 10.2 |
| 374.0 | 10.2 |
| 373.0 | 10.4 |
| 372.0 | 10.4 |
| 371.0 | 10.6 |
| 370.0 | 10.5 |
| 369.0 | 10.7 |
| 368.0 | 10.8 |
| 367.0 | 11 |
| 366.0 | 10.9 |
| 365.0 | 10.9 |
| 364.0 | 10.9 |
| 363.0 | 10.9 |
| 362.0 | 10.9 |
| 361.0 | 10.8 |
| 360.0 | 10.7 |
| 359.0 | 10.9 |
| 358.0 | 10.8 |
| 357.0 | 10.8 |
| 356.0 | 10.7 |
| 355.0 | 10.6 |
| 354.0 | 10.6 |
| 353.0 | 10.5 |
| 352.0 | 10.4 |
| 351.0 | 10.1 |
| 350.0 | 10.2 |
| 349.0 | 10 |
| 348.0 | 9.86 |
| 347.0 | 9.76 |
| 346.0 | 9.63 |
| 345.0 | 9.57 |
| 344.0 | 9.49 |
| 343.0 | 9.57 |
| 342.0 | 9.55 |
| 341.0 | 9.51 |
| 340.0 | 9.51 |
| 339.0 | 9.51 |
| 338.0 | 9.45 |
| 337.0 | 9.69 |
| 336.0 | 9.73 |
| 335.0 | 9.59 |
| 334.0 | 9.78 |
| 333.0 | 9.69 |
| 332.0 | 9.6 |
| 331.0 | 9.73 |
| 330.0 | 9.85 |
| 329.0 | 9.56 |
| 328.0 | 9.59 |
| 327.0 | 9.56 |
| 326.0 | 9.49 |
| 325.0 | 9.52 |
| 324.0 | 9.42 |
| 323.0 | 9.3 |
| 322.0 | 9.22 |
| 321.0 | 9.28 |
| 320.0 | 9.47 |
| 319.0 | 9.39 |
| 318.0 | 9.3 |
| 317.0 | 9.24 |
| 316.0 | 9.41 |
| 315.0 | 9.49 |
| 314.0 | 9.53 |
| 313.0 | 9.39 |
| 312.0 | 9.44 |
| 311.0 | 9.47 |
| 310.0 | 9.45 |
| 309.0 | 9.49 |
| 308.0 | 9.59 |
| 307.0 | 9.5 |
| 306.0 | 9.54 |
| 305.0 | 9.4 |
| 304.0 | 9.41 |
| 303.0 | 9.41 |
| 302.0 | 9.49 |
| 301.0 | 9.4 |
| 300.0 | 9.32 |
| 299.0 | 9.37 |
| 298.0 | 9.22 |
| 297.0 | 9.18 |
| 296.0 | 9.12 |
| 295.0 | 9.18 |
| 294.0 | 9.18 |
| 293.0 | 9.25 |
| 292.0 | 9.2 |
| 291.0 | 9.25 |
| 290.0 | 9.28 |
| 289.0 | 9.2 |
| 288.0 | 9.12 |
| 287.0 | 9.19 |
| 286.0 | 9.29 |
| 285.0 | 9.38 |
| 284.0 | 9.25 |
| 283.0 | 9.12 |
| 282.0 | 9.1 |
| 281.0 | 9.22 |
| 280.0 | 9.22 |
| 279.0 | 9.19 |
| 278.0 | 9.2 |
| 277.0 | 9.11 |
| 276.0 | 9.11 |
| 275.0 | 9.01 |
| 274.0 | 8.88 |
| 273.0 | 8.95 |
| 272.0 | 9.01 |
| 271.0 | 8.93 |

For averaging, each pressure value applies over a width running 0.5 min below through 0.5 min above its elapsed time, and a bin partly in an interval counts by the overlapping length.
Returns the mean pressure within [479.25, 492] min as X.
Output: 9.7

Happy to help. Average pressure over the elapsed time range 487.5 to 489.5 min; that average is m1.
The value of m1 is 9.82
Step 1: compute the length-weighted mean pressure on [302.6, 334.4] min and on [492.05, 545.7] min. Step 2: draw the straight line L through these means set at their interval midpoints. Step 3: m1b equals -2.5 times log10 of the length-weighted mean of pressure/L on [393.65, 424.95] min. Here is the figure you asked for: 0.06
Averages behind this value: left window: 9.48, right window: 10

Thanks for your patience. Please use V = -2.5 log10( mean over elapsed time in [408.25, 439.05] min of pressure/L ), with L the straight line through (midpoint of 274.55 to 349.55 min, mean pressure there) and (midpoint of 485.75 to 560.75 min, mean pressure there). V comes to 0.12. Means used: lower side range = 9.42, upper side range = 9.95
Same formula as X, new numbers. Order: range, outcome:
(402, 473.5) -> 9.25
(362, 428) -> 9.49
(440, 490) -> 9.69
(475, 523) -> 10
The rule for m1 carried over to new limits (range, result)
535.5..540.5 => 9.61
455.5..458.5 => 9.83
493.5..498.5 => 9.99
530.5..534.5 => 9.55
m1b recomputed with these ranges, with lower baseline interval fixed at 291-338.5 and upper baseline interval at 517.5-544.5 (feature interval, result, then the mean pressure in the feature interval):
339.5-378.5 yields -0.09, 10.3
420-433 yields 0.25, 7.67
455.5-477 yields 0.01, 9.64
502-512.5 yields -0.05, 10.3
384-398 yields 0.02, 9.44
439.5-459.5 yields -0.01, 9.82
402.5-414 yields 0.03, 9.38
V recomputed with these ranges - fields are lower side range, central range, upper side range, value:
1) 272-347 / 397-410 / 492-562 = 0.021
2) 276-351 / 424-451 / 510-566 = 0.091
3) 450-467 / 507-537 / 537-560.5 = -0.035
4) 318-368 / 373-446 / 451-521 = 0.085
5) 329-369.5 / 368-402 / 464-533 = 0.043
